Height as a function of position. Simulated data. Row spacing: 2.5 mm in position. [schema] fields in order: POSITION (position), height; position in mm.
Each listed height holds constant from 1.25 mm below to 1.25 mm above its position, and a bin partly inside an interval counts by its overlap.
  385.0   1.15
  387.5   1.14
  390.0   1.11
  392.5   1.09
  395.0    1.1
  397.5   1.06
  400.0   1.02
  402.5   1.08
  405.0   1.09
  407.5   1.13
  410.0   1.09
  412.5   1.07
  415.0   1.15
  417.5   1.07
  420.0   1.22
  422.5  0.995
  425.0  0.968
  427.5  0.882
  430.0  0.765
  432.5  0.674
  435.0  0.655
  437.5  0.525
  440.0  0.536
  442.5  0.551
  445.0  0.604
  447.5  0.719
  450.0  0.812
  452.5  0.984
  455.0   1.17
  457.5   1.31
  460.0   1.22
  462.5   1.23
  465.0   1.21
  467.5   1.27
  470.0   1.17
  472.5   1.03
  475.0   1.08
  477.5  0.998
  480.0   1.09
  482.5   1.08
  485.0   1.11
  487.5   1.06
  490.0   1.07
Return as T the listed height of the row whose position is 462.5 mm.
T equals 1.23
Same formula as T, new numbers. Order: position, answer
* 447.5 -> 0.719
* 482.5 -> 1.08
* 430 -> 0.765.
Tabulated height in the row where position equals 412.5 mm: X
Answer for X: 1.07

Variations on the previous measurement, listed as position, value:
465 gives 1.21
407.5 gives 1.13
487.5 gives 1.06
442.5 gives 0.551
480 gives 1.09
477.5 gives 0.998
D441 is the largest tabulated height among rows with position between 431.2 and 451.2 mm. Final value 0.812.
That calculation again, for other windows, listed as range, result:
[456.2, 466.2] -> 1.31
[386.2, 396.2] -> 1.14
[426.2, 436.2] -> 0.882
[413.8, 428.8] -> 1.22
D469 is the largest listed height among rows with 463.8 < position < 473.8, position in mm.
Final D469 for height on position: 1.27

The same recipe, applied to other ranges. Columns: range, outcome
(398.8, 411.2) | 1.13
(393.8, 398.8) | 1.1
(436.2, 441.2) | 0.536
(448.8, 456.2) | 1.17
